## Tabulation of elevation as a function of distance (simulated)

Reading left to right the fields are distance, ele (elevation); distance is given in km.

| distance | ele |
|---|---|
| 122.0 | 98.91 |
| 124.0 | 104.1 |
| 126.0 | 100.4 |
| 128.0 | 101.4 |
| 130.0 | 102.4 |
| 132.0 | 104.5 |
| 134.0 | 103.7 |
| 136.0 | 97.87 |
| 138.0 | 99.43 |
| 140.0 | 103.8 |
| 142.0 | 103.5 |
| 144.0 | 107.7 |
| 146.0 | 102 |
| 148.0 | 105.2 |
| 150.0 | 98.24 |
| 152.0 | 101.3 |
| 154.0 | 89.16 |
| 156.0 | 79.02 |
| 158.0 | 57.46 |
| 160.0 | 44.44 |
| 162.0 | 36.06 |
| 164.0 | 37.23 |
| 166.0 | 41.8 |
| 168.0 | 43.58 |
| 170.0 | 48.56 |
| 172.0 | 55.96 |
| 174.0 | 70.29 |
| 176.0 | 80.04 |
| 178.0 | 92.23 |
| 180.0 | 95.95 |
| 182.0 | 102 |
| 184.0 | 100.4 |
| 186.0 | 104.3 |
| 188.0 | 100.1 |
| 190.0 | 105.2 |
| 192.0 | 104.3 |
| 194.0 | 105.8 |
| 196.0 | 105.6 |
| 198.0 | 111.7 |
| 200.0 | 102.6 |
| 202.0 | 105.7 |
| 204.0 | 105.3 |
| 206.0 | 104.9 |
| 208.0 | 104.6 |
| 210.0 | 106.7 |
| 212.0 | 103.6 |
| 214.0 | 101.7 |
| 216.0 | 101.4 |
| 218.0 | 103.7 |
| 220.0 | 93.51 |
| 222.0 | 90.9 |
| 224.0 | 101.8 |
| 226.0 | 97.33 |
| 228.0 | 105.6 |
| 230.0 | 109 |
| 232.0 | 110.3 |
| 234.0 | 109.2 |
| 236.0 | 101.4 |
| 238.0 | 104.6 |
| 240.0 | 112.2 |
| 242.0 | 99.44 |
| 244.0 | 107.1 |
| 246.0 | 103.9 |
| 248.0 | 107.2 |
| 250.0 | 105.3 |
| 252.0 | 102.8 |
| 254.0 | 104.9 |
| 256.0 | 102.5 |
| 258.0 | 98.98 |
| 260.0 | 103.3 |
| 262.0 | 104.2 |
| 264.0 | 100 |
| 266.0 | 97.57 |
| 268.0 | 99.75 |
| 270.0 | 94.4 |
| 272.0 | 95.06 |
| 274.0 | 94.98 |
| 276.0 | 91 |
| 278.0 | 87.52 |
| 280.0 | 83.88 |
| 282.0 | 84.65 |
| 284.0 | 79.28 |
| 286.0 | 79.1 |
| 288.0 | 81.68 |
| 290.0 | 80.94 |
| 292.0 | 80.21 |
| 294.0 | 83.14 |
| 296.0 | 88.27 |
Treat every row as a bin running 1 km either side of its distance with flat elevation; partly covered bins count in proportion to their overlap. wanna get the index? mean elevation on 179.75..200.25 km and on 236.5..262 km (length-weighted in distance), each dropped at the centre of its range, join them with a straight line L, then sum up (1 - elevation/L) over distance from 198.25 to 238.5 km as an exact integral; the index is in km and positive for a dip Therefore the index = 0.26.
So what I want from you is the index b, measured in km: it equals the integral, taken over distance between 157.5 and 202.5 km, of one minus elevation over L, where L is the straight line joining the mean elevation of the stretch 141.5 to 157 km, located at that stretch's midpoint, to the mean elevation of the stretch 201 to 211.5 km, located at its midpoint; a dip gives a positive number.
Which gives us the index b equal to 9.67 km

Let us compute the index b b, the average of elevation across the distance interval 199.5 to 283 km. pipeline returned 101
